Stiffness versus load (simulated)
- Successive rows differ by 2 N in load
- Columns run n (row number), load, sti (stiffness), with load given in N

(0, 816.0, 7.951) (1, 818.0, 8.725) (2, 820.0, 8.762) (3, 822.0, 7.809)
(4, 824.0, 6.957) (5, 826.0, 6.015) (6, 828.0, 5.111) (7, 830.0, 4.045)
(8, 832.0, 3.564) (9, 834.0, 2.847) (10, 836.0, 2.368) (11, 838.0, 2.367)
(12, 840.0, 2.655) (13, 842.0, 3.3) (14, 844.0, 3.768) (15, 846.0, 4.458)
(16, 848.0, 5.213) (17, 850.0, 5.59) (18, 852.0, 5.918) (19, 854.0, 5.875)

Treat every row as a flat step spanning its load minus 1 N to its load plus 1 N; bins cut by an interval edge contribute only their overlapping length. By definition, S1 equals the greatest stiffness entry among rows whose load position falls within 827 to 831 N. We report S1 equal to 5.111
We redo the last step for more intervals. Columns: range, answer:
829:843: 4.045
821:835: 7.809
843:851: 5.59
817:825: 8.762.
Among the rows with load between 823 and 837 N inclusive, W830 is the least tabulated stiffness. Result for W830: 2.368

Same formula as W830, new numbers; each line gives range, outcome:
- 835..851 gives 2.367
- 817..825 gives 6.957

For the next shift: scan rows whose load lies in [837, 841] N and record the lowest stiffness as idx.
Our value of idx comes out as 2.367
